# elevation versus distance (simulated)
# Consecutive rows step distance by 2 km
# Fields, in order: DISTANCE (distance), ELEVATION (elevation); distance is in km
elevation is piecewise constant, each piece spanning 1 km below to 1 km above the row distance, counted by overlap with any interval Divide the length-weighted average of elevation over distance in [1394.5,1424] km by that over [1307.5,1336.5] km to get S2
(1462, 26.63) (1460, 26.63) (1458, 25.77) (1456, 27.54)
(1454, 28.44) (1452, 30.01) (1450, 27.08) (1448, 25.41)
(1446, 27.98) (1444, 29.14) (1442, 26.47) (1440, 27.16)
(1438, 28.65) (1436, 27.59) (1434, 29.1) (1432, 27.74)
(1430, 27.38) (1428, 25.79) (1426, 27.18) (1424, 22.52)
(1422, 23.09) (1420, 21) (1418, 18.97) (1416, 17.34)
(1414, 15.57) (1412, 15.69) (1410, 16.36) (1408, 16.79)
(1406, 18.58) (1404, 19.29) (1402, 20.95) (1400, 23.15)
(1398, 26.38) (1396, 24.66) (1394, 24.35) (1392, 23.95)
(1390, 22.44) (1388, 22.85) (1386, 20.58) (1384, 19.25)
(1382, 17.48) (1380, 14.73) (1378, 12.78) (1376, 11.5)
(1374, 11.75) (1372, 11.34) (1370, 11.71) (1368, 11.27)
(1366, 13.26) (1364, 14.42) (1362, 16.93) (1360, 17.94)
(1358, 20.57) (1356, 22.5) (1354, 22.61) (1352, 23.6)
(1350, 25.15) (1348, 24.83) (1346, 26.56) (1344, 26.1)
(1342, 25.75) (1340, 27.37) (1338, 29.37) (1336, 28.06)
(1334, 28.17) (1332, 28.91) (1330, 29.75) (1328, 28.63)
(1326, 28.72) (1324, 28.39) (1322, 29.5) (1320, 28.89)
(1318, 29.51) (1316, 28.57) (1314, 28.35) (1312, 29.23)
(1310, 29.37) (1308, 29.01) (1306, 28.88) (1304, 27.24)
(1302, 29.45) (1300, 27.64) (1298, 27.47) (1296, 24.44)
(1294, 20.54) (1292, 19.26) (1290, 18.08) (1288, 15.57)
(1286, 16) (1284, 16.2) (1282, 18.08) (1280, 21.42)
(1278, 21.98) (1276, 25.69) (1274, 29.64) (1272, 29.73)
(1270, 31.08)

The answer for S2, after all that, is 0.7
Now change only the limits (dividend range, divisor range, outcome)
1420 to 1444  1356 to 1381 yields 1.84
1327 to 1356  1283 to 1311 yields 1.13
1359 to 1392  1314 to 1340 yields 0.55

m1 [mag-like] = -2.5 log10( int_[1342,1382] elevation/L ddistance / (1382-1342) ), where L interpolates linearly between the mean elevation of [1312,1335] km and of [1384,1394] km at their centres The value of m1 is 0.37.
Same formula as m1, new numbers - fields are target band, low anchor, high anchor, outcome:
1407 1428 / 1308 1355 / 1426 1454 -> 0.366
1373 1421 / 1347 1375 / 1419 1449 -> 0.157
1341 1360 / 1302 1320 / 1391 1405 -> 0.106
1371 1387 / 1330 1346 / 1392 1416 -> 0.466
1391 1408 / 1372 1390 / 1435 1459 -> -0.150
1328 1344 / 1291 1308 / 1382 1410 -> -0.164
